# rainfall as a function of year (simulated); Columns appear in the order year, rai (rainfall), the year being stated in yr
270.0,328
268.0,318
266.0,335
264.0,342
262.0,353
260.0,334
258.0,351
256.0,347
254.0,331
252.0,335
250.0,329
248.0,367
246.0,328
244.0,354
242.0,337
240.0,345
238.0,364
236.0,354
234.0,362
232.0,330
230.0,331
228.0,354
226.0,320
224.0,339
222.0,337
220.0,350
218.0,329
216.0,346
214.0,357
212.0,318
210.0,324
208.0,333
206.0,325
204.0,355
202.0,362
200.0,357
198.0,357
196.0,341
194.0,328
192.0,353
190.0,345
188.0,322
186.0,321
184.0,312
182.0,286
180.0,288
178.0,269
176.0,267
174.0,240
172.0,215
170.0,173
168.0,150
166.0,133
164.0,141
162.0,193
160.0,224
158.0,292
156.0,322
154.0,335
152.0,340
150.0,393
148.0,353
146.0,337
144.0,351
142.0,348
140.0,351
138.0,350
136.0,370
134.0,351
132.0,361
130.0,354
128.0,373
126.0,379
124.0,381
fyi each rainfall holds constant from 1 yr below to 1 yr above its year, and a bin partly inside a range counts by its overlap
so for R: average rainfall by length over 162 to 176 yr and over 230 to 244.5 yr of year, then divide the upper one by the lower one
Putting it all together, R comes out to 1.9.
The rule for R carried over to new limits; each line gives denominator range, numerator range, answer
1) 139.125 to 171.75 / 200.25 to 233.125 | 1.23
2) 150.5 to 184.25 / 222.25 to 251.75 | 1.39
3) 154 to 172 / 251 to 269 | 1.60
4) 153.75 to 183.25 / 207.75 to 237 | 1.45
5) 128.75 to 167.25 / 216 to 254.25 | 1.10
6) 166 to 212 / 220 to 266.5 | 1.15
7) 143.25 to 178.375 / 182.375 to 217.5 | 1.29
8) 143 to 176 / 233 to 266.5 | 1.32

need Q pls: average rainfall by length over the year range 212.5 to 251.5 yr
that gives 343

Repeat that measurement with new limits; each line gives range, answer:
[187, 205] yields 347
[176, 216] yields 328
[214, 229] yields 340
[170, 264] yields 329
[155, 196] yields 261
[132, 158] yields 348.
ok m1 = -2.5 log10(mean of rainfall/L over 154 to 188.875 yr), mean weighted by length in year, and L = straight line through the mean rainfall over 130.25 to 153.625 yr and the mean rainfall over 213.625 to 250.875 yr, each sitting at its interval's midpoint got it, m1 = 0.38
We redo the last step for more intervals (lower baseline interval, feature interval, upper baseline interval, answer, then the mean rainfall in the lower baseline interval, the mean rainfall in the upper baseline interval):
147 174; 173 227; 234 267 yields -0.12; 251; 345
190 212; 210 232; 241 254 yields 0.01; 342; 341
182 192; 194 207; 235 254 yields -0.06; 324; 345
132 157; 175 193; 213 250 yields 0.13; 351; 344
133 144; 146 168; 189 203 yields 0.29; 354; 349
